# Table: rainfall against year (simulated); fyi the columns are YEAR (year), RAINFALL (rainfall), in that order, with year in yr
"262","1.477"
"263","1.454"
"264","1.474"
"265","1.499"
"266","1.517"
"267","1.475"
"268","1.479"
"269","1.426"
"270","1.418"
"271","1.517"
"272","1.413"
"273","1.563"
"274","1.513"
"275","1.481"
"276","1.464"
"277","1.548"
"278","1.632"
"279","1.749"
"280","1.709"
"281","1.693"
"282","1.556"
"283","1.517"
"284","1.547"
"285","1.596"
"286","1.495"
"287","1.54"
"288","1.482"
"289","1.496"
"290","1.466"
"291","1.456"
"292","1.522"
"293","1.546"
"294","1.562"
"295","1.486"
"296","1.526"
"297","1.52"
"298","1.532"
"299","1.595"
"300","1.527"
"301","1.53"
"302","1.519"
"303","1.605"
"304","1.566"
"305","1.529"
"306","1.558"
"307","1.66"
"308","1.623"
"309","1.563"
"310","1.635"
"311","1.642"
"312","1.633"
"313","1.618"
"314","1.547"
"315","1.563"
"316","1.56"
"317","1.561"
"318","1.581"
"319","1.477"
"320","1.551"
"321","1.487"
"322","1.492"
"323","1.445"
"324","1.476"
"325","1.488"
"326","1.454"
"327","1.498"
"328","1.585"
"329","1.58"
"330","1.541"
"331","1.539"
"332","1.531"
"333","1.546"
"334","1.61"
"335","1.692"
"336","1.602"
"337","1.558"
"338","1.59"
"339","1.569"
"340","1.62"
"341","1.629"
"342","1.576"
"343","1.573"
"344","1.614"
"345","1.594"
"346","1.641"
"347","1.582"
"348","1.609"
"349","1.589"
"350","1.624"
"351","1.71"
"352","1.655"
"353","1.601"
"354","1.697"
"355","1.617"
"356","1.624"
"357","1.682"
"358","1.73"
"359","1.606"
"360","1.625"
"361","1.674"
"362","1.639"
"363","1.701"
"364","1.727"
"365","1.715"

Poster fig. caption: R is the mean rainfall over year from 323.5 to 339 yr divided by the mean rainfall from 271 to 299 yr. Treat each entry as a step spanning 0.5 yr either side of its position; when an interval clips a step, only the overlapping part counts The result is 1.0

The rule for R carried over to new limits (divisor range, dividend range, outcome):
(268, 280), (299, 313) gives 1.04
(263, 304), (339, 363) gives 1.07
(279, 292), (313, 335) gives 0.99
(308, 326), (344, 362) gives 1.06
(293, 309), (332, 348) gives 1.03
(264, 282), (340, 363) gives 1.06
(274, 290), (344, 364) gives 1.05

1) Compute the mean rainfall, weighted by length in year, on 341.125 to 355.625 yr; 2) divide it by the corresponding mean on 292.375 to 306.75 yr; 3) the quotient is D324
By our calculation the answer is 1.0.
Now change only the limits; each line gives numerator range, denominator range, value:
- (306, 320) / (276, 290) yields 1.01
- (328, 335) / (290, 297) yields 1.04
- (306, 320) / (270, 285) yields 1.02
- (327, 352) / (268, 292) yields 1.04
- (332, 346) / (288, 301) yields 1.05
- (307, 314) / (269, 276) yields 1.09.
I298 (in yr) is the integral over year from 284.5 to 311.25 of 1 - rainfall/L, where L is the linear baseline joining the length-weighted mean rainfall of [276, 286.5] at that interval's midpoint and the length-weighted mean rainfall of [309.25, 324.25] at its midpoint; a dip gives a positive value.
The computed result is 0.5 yr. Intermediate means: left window 1.6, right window 1.55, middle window 1.55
